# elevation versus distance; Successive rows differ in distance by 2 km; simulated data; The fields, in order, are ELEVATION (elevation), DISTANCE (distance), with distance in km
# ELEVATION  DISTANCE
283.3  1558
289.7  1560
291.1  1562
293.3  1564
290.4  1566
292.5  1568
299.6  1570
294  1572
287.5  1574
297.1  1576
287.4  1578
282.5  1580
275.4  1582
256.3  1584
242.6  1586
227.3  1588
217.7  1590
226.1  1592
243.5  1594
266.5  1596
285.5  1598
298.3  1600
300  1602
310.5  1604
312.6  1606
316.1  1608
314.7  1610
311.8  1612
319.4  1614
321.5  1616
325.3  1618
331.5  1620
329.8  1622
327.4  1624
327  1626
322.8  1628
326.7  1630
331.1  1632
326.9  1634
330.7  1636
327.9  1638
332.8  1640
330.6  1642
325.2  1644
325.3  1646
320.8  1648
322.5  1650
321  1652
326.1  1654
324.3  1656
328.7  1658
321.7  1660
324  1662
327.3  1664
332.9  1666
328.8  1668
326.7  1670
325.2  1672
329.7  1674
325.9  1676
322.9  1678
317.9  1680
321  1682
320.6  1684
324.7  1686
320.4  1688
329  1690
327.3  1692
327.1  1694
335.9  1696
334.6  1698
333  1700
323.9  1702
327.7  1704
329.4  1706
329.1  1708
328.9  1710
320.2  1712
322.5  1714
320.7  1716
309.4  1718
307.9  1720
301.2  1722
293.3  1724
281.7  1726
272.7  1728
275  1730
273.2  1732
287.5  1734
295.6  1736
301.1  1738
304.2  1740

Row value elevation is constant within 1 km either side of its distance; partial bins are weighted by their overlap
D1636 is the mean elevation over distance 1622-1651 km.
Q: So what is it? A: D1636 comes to 327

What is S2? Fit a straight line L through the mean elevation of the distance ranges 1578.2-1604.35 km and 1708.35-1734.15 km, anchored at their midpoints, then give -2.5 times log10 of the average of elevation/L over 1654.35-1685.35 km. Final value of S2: -0.14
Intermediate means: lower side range 264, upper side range 301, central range 325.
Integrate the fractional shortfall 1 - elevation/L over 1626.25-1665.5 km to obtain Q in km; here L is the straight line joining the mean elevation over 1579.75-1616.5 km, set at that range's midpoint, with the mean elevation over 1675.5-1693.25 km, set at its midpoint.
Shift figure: -2.9 km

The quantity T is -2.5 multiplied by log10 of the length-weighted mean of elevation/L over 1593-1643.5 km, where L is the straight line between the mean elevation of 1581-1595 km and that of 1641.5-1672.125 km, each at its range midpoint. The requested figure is -0.135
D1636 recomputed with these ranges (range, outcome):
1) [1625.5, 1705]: 326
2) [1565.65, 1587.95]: 280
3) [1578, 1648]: 302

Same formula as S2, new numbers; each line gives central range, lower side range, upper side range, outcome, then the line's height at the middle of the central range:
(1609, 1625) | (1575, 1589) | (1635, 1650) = -0.07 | 302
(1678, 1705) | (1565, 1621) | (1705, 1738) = -0.09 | 299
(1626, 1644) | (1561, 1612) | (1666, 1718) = -0.09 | 302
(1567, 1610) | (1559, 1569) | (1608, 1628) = 0.10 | 306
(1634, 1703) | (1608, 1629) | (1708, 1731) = -0.04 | 314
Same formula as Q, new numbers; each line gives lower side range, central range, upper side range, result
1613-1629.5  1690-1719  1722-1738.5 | -3.10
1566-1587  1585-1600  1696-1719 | 2.07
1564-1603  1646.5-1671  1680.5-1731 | -2.10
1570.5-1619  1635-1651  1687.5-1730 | -1.55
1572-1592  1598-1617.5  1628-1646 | -1.11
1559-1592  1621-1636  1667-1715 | -1.46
